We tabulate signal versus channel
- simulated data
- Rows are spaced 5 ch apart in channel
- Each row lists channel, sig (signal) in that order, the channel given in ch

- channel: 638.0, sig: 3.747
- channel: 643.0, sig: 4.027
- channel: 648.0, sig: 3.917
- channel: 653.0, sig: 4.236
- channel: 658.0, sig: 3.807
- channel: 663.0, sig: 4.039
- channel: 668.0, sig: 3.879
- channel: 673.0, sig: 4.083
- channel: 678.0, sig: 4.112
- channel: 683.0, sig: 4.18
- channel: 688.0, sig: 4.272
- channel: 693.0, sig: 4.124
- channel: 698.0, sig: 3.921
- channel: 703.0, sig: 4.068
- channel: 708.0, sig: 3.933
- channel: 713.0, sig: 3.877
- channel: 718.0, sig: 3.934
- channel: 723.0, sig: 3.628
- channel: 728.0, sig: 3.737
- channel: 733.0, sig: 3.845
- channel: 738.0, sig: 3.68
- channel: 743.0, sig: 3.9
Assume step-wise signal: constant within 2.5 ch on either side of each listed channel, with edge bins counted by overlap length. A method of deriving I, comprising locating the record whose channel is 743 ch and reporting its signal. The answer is 3.9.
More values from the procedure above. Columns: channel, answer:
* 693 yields 4.124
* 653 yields 4.236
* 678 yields 4.112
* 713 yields 3.877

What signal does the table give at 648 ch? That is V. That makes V 3.917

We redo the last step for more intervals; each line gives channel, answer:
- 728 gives 3.737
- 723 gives 3.628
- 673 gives 4.083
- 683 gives 4.18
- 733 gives 3.845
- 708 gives 3.933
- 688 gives 4.272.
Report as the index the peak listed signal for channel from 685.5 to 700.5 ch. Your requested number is 4.272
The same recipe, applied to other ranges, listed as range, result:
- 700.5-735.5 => 4.068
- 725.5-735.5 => 3.845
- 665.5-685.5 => 4.18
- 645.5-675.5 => 4.236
